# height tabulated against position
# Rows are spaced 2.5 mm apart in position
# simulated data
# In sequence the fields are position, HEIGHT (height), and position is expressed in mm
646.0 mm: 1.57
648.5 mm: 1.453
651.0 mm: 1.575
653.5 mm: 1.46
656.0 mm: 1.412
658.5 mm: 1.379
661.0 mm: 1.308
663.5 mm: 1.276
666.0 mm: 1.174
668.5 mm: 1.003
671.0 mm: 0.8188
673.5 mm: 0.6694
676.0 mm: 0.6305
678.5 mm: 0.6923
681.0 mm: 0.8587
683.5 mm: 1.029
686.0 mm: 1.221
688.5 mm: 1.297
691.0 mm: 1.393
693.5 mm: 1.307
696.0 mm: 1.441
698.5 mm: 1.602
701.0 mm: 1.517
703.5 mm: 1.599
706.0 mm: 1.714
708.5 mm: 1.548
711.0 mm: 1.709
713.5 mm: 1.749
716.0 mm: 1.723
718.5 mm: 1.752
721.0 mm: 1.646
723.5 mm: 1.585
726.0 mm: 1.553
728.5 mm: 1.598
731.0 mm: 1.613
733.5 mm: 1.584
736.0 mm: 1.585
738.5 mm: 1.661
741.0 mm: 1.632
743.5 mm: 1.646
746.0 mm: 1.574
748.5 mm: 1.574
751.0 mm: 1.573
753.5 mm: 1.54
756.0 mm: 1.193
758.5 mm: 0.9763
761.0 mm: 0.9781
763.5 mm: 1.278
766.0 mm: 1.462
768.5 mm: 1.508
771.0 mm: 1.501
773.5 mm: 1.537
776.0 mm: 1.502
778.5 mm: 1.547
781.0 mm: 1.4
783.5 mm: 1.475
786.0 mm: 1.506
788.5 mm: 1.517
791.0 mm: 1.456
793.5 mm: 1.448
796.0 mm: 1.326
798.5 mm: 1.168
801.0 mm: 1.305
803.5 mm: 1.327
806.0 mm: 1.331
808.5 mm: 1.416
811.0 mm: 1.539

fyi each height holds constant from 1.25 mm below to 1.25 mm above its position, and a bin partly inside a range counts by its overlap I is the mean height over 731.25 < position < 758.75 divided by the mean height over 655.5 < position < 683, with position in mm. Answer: 1.5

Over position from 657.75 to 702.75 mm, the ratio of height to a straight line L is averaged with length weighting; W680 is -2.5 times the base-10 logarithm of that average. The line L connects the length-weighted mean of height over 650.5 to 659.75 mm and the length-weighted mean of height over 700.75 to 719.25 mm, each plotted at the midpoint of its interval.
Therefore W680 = 0.33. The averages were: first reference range 1.45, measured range 1.15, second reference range 1.67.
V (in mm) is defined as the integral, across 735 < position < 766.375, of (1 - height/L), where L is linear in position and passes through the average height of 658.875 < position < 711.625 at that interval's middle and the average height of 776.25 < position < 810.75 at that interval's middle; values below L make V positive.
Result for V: -2.36 mm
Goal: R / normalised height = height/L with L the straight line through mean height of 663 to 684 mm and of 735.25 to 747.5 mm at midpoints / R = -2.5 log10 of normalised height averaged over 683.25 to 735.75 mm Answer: -0.21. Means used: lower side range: 0.888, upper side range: 1.62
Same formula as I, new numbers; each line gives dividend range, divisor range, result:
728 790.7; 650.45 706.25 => 1.21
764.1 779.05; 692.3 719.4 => 0.93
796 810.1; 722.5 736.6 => 0.83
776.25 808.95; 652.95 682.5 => 1.34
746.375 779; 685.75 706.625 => 0.96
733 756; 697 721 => 0.95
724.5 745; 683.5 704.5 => 1.15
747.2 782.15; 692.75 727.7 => 0.87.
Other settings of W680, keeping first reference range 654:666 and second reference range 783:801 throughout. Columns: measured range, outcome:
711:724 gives -0.24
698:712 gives -0.19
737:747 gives -0.18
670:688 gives 0.48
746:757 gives -0.08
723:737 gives -0.16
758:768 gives 0.15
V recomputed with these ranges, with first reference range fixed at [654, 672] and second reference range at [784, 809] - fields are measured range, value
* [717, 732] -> -3.9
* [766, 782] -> -1.7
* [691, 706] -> -2.9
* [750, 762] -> 0.7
